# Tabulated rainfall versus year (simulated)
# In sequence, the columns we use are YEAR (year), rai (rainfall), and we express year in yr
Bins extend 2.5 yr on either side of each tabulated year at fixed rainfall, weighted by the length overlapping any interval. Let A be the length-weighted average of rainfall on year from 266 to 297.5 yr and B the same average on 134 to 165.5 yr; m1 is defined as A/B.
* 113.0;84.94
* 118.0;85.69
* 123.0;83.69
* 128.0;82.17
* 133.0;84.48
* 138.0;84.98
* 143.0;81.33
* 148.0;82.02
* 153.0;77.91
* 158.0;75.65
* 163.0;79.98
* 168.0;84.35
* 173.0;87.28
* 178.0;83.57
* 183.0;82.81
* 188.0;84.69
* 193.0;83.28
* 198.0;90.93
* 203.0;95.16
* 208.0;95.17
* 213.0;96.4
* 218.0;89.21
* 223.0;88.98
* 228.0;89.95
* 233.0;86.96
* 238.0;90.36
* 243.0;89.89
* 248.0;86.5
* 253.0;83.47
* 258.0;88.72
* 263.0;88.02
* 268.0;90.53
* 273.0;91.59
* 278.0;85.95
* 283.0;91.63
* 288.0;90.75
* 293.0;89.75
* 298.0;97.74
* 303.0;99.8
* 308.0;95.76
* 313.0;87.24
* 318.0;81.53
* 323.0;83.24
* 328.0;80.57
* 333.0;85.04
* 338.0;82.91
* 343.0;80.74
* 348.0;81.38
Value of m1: 1.12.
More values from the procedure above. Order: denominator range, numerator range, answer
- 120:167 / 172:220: 1.09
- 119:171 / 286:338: 1.09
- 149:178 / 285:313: 1.16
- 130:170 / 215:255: 1.09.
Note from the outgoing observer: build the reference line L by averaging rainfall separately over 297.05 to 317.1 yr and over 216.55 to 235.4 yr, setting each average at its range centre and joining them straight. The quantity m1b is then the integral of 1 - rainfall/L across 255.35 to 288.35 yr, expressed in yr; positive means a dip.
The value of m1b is 0.8 yr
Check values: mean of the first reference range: 88.8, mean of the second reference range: 93.8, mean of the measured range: 89.5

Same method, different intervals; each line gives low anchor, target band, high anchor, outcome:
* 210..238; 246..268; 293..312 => 1.3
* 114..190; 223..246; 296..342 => -1.1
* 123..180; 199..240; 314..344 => -4.5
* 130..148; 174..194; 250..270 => 0.2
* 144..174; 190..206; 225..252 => -1.0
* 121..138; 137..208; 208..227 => 2.8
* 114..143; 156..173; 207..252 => 1.0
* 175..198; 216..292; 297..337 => -2.1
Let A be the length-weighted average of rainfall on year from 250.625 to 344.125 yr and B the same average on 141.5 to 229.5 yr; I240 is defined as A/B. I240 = 1.03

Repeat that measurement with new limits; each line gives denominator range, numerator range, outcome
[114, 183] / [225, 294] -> 1.08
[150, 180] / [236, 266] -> 1.08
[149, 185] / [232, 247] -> 1.09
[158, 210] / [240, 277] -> 1.03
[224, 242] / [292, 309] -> 1.08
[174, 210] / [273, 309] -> 1.06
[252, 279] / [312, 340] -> 0.94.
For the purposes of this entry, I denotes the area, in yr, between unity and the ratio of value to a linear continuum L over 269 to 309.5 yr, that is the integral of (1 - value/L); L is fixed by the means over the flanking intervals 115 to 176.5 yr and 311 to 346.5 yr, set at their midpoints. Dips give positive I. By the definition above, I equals -4.8 yr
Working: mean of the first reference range 82.5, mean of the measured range 92.7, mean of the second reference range 82.9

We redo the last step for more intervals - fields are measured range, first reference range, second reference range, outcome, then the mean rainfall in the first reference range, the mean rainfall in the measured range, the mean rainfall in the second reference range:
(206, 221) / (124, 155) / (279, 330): -1.4 yr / 82.3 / 93.4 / 89.8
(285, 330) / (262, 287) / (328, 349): -2.0 yr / 89.7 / 89.7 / 82.4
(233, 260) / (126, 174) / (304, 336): -1.1 yr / 81.8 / 87.7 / 86.2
